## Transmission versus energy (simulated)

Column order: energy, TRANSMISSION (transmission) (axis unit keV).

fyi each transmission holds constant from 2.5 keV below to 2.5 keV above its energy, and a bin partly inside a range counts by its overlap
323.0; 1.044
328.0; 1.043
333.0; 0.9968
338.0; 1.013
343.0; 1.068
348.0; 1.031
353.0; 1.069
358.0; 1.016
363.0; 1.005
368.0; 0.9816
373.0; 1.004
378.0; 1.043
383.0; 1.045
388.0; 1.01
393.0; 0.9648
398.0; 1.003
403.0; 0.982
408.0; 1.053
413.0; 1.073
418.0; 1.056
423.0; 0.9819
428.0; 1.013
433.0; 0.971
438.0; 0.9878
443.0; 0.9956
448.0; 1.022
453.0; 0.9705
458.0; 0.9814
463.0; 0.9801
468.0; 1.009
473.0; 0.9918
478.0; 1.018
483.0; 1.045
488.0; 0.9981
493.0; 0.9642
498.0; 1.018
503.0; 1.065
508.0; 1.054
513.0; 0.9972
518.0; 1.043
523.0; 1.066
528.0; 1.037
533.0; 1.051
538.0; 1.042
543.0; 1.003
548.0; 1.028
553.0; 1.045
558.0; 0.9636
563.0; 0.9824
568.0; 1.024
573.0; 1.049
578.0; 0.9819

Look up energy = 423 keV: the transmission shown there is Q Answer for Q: 0.9819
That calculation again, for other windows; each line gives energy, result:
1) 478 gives 1.018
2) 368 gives 0.9816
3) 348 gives 1.031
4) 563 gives 0.9824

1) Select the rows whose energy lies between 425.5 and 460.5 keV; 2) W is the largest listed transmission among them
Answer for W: 1.022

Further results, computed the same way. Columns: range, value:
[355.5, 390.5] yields 1.045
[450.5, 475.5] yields 1.009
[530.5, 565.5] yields 1.051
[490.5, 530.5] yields 1.066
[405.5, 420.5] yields 1.073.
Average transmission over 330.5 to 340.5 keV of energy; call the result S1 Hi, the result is 1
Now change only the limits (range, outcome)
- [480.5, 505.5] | 1.02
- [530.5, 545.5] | 1.03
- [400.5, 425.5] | 1.03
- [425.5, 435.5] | 0.992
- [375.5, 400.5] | 1.01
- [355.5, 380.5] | 1.01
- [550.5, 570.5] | 1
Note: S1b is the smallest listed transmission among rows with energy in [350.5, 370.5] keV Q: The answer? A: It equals 0.9816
